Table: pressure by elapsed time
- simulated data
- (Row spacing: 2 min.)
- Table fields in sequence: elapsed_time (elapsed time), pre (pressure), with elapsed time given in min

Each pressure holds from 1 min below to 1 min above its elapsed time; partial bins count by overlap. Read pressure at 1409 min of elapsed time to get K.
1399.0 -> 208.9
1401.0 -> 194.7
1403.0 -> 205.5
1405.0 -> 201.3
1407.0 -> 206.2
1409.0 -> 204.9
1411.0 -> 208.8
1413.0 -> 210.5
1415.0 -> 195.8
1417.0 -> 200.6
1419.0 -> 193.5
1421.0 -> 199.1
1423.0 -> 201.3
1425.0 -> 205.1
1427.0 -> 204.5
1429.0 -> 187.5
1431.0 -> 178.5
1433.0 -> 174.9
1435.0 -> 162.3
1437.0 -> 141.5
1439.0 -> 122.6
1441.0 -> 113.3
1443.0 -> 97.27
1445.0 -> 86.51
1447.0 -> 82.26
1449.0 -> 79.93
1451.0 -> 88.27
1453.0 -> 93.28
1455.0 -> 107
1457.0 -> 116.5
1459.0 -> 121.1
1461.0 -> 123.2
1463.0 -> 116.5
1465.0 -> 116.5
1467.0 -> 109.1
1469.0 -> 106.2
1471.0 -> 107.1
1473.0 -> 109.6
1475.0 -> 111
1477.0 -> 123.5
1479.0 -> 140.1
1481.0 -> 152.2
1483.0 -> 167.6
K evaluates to 204.9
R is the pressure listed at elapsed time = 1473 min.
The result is 109.6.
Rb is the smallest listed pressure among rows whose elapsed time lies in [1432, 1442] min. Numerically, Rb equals 113.3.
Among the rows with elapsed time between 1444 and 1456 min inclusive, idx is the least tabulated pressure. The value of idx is 79.93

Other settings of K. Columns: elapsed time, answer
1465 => 116.5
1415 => 195.8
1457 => 116.5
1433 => 174.9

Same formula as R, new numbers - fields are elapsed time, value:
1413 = 210.5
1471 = 107.1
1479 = 140.1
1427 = 204.5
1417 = 200.6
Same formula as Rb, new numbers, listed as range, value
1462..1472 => 106.2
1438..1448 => 82.26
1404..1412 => 201.3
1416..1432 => 178.5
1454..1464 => 107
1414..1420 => 193.5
